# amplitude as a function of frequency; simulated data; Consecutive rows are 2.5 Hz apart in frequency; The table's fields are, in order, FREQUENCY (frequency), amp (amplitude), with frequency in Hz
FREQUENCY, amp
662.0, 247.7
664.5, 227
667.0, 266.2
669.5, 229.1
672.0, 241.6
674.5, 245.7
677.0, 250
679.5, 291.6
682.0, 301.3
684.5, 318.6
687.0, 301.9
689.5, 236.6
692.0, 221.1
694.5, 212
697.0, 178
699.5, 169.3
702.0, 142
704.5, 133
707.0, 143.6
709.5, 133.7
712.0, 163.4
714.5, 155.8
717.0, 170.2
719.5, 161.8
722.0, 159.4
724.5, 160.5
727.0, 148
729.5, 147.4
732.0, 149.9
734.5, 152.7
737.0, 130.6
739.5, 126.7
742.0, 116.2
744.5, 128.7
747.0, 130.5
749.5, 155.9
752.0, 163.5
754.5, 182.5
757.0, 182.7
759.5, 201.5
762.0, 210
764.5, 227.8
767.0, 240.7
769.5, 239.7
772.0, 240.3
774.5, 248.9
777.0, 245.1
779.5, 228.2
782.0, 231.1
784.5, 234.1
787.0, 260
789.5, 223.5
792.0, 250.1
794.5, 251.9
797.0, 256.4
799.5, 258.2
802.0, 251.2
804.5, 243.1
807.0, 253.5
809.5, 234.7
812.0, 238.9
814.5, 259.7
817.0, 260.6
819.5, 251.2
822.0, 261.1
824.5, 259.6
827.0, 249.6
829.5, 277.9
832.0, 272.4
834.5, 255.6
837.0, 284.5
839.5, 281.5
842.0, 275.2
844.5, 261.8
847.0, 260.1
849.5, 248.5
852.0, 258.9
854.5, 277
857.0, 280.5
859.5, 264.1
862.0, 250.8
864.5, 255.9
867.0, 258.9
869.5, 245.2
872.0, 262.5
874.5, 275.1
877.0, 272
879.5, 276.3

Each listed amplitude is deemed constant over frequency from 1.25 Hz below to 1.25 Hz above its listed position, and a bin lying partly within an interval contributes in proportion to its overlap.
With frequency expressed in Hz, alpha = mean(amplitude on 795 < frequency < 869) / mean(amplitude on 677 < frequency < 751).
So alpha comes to 1.46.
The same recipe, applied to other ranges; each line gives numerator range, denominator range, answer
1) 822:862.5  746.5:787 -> 1.25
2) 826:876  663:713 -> 1.20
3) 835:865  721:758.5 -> 1.79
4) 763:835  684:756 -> 1.48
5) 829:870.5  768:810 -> 1.09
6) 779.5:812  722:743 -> 1.71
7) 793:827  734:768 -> 1.50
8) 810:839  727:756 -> 1.80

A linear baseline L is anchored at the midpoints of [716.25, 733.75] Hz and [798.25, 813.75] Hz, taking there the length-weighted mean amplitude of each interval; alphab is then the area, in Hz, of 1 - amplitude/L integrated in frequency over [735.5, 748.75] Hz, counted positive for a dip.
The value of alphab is 3.6 Hz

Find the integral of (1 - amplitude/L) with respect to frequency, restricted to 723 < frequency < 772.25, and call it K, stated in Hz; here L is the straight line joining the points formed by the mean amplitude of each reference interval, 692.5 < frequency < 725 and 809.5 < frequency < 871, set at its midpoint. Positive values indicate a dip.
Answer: 5.67 Hz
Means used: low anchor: 162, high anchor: 262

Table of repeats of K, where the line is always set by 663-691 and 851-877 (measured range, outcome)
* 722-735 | 5.5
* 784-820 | 2.0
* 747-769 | 5.9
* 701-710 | 4.3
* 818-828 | 0.3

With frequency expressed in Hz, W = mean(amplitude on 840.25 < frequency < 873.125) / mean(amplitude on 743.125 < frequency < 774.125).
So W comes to 1.35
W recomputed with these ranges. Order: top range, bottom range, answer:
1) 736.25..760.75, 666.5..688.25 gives 0.56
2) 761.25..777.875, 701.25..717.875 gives 1.59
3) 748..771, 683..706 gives 0.94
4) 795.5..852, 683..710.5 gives 1.29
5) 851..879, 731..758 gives 1.80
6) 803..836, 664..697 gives 1.00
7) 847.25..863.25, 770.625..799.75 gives 1.08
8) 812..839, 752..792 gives 1.17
